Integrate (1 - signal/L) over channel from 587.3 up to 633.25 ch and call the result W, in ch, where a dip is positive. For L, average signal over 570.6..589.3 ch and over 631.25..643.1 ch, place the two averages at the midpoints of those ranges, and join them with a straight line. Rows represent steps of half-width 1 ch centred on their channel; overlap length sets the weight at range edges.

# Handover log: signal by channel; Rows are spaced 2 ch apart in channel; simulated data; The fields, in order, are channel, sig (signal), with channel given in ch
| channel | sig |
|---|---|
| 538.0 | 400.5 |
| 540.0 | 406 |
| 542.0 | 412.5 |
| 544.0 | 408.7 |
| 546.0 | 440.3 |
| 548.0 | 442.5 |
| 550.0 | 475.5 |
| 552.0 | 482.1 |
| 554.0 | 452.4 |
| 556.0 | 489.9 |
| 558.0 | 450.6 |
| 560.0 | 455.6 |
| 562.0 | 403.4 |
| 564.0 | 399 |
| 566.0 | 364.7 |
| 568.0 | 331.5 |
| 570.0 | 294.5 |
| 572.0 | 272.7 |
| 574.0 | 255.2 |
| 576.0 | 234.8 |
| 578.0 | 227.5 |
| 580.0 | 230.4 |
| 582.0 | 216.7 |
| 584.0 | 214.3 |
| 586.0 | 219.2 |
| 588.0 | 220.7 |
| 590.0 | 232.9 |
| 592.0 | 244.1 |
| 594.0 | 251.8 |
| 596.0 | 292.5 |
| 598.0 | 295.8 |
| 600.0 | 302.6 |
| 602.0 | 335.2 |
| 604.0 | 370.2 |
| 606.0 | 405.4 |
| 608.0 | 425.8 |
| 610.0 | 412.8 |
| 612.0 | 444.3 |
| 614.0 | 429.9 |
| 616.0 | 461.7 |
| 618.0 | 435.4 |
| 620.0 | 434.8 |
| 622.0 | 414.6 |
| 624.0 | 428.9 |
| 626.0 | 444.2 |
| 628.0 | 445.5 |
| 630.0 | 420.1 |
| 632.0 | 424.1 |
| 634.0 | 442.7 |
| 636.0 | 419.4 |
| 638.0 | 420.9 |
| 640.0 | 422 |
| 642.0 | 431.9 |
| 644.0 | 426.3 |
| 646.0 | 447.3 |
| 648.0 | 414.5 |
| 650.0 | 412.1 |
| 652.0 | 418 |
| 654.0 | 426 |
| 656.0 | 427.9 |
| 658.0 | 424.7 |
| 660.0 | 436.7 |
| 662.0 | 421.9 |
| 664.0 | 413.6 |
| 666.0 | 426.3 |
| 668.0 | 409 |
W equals -4.8 ch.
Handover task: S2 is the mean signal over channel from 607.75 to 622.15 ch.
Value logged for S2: 434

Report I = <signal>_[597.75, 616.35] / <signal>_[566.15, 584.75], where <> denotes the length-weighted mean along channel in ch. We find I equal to 1.5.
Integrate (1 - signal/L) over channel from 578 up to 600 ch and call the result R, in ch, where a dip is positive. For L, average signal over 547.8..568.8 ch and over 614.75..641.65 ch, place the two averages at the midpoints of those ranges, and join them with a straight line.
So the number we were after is 9.6 ch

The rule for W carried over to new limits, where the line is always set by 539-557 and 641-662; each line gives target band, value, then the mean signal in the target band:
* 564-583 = 7.1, 277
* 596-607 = 2.5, 337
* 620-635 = 0.0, 432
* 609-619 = -0.1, 437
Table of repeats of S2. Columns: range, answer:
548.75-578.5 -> 376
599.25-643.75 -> 418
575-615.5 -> 302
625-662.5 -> 428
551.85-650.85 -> 367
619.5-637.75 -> 430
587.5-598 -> 254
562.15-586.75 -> 277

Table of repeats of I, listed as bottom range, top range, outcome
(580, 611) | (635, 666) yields 1.44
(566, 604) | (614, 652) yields 1.62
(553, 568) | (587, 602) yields 0.63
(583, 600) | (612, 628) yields 1.75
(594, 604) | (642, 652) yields 1.38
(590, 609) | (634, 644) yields 1.33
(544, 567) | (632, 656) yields 0.97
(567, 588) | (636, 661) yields 1.71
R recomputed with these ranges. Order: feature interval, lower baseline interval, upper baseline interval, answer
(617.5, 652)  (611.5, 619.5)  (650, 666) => 0.4 ch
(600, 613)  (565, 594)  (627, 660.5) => -2.5 ch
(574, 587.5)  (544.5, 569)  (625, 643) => 6.4 ch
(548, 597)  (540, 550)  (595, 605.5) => 7.4 ch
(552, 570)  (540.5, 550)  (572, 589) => -3.8 ch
